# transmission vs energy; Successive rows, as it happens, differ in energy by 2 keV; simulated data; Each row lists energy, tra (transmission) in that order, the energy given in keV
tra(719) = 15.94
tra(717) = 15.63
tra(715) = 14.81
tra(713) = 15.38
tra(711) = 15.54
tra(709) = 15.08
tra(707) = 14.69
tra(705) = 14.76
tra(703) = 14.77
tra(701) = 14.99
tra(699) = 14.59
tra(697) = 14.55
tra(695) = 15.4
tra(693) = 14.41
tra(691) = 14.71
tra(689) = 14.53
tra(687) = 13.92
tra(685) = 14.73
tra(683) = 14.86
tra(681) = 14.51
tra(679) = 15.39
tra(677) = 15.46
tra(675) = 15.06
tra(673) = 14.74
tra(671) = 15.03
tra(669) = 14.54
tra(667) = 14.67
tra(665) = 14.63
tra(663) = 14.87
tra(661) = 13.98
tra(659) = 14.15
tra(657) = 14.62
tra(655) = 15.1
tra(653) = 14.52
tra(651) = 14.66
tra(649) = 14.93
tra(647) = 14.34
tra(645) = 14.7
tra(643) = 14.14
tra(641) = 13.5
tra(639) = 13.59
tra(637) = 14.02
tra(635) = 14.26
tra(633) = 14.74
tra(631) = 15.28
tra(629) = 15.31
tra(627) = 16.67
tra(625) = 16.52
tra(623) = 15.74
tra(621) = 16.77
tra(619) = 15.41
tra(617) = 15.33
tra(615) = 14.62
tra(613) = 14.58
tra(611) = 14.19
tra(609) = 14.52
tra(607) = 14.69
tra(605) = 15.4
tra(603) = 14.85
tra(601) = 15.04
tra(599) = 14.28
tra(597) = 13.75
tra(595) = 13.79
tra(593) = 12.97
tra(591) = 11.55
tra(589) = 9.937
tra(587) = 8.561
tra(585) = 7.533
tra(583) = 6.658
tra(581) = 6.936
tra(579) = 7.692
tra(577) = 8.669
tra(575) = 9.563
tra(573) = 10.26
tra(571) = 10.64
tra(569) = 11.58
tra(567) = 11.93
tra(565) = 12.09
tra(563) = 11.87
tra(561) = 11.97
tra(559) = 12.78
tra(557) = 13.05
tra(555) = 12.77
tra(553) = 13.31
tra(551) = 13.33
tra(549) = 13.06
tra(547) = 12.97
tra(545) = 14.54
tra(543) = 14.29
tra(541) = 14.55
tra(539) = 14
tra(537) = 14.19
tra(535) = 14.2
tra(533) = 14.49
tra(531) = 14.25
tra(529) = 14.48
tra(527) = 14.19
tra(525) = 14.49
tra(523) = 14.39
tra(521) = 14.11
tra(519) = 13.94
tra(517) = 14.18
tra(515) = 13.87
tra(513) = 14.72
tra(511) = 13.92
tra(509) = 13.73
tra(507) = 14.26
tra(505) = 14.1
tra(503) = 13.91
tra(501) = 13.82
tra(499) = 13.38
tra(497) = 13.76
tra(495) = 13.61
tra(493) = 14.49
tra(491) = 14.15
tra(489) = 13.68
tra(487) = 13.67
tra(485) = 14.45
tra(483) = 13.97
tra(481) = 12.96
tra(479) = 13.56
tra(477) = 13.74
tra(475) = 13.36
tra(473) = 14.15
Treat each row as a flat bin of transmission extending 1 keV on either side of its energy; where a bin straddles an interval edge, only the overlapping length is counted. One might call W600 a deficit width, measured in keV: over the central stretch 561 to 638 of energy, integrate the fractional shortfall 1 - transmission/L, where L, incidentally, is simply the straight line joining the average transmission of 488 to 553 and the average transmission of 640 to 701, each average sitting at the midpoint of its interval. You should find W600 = 8.20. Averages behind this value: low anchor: 14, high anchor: 14.6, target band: 12.8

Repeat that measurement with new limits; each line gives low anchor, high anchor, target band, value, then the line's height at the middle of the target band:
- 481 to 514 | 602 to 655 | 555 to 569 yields 2.1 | 14.4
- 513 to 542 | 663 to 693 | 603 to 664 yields -1.0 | 14.6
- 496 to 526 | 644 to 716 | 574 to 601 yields 7.6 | 14.4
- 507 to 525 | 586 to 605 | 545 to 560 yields 0.5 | 13.6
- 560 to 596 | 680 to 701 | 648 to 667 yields -1.8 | 13.3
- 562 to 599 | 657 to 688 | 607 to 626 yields -4.9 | 12.1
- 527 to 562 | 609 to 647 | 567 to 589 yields 8.0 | 14.2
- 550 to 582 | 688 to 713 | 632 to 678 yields -3.2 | 13.6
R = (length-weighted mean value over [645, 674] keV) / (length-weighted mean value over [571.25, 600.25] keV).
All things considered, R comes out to 1.4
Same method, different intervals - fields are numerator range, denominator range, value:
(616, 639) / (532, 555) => 1.11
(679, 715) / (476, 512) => 1.07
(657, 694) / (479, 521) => 1.05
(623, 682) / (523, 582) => 1.18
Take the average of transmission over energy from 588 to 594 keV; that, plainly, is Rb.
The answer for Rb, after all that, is 11.5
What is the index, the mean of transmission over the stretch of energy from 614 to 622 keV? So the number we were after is 15.5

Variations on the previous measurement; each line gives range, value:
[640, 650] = 14.3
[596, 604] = 14.5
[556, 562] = 12.6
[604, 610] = 14.9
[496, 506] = 13.8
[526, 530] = 14.3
